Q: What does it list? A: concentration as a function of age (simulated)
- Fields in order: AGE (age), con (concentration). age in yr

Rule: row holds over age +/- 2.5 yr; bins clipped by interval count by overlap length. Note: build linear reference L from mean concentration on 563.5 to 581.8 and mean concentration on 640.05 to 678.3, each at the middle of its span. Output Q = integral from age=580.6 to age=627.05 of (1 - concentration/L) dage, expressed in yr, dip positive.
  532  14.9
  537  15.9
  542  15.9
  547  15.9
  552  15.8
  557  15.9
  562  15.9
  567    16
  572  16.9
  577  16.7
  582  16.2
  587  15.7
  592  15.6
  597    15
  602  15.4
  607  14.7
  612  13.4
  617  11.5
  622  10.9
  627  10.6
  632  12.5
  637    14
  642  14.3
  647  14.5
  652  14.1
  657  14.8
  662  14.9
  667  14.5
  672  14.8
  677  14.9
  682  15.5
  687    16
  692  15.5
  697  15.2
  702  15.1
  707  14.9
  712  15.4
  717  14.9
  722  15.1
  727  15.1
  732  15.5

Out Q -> 5.3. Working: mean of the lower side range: 16.5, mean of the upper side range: 14.6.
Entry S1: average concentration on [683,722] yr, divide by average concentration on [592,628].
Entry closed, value 1.14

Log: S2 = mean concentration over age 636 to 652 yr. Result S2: 14.3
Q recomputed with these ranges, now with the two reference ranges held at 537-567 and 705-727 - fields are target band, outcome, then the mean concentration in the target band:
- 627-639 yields 2.2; 12.7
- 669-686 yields 0.2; 15.1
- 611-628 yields 4.4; 11.5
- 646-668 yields 1.2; 14.6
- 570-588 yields -0.8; 16.4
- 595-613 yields 1.1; 14.7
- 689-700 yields -0.1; 15.4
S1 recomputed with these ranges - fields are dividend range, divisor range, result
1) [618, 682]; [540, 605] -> 0.86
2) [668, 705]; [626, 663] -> 1.11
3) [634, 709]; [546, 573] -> 0.93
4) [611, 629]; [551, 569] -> 0.72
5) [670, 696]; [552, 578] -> 0.95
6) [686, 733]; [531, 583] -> 0.95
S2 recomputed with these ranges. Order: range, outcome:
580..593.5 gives 15.8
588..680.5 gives 14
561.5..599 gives 16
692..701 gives 15.3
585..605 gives 15.4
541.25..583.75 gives 16.1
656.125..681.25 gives 14.8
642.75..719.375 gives 15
